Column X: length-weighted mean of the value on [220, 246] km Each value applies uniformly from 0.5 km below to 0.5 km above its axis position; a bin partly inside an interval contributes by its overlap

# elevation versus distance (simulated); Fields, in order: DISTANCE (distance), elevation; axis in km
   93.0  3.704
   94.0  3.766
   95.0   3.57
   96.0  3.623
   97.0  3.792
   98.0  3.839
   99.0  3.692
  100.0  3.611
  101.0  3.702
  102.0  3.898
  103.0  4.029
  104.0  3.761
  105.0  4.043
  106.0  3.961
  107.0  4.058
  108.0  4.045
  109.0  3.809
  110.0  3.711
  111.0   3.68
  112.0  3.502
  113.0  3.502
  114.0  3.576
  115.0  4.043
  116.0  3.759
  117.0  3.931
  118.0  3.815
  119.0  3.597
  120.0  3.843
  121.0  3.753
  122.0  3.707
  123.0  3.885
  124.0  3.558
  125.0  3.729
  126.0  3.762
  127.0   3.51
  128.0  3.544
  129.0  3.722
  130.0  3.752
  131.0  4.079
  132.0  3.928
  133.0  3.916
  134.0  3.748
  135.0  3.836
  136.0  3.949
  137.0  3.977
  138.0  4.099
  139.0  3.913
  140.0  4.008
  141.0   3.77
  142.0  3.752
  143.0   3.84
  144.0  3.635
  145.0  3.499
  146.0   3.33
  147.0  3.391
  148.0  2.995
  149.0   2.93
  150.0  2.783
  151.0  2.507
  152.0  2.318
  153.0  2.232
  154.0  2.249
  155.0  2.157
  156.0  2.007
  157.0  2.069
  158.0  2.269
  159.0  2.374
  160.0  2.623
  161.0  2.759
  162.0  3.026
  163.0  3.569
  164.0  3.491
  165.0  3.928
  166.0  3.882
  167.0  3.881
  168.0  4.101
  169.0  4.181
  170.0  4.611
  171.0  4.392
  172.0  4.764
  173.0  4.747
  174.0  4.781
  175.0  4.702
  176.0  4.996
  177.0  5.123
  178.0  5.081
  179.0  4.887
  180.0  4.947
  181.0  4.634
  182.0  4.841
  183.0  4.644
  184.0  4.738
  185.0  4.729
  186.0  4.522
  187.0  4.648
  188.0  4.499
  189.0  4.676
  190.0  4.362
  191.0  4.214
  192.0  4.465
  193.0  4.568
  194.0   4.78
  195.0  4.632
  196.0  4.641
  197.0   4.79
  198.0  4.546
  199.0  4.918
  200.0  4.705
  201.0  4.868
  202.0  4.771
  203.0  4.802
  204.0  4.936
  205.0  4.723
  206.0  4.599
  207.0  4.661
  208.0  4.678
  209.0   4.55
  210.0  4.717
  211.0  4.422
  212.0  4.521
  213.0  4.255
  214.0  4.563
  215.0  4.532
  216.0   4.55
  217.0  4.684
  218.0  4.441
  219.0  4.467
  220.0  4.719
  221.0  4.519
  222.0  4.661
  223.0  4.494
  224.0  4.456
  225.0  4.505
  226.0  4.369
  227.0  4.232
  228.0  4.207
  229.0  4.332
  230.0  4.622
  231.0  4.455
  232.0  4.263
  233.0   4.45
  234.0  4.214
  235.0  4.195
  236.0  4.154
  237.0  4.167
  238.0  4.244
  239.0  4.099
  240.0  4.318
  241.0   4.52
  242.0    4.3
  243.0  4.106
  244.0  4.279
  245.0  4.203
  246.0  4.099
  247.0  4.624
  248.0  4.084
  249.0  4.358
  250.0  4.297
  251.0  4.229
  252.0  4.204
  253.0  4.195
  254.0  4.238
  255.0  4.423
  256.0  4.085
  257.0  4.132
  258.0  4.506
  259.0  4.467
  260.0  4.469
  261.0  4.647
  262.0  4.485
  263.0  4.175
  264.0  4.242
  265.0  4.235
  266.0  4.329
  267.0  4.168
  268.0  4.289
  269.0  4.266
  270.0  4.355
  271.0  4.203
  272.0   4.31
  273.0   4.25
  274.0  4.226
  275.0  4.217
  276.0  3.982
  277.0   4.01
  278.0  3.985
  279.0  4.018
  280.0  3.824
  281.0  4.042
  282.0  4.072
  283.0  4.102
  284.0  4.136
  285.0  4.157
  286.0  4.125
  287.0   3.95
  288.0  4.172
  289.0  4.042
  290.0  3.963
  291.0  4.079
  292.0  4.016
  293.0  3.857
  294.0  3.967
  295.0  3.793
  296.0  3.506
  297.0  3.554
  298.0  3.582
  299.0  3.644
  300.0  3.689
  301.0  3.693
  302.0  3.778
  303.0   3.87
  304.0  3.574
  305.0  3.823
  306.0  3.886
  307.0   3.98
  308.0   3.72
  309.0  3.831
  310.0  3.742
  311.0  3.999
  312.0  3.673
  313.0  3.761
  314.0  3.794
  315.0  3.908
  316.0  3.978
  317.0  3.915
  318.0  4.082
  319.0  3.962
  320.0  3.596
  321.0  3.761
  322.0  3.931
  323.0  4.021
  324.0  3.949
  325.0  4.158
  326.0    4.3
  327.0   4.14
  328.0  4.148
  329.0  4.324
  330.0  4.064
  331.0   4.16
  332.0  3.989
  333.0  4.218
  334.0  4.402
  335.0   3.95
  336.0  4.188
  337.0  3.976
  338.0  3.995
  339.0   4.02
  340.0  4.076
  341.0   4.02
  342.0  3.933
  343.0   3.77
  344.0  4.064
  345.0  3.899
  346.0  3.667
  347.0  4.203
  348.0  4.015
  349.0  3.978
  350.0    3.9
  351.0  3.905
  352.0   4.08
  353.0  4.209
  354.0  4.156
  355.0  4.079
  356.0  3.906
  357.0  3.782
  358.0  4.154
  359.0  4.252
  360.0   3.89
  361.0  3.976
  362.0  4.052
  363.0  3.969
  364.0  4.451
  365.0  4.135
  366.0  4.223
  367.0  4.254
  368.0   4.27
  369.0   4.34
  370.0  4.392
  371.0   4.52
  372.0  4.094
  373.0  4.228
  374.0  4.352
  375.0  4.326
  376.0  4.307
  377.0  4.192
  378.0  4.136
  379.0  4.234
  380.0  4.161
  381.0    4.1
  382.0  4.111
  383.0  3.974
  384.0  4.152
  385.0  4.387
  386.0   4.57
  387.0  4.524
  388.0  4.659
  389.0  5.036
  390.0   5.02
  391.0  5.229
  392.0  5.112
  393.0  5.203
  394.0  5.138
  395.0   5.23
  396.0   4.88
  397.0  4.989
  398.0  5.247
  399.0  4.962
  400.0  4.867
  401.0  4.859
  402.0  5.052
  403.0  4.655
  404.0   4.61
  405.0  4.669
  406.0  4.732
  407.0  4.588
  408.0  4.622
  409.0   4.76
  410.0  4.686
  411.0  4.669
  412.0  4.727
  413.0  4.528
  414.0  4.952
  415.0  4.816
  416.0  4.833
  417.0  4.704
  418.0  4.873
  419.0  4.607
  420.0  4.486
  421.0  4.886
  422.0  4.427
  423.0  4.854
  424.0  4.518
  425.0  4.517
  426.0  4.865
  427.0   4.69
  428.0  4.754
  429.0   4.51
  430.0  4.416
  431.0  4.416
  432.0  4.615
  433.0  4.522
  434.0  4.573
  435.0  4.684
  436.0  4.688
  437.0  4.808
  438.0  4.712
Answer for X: 4.34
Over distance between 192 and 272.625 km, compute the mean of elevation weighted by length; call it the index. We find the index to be 4.43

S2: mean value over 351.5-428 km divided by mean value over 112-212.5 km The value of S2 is 1.14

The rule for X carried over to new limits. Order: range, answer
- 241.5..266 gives 4.3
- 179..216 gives 4.64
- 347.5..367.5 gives 4.07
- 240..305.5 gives 4.11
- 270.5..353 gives 3.97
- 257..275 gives 4.32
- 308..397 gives 4.18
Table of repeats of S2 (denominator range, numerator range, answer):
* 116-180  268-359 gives 1.09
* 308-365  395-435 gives 1.18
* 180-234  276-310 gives 0.85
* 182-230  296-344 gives 0.86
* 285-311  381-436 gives 1.23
